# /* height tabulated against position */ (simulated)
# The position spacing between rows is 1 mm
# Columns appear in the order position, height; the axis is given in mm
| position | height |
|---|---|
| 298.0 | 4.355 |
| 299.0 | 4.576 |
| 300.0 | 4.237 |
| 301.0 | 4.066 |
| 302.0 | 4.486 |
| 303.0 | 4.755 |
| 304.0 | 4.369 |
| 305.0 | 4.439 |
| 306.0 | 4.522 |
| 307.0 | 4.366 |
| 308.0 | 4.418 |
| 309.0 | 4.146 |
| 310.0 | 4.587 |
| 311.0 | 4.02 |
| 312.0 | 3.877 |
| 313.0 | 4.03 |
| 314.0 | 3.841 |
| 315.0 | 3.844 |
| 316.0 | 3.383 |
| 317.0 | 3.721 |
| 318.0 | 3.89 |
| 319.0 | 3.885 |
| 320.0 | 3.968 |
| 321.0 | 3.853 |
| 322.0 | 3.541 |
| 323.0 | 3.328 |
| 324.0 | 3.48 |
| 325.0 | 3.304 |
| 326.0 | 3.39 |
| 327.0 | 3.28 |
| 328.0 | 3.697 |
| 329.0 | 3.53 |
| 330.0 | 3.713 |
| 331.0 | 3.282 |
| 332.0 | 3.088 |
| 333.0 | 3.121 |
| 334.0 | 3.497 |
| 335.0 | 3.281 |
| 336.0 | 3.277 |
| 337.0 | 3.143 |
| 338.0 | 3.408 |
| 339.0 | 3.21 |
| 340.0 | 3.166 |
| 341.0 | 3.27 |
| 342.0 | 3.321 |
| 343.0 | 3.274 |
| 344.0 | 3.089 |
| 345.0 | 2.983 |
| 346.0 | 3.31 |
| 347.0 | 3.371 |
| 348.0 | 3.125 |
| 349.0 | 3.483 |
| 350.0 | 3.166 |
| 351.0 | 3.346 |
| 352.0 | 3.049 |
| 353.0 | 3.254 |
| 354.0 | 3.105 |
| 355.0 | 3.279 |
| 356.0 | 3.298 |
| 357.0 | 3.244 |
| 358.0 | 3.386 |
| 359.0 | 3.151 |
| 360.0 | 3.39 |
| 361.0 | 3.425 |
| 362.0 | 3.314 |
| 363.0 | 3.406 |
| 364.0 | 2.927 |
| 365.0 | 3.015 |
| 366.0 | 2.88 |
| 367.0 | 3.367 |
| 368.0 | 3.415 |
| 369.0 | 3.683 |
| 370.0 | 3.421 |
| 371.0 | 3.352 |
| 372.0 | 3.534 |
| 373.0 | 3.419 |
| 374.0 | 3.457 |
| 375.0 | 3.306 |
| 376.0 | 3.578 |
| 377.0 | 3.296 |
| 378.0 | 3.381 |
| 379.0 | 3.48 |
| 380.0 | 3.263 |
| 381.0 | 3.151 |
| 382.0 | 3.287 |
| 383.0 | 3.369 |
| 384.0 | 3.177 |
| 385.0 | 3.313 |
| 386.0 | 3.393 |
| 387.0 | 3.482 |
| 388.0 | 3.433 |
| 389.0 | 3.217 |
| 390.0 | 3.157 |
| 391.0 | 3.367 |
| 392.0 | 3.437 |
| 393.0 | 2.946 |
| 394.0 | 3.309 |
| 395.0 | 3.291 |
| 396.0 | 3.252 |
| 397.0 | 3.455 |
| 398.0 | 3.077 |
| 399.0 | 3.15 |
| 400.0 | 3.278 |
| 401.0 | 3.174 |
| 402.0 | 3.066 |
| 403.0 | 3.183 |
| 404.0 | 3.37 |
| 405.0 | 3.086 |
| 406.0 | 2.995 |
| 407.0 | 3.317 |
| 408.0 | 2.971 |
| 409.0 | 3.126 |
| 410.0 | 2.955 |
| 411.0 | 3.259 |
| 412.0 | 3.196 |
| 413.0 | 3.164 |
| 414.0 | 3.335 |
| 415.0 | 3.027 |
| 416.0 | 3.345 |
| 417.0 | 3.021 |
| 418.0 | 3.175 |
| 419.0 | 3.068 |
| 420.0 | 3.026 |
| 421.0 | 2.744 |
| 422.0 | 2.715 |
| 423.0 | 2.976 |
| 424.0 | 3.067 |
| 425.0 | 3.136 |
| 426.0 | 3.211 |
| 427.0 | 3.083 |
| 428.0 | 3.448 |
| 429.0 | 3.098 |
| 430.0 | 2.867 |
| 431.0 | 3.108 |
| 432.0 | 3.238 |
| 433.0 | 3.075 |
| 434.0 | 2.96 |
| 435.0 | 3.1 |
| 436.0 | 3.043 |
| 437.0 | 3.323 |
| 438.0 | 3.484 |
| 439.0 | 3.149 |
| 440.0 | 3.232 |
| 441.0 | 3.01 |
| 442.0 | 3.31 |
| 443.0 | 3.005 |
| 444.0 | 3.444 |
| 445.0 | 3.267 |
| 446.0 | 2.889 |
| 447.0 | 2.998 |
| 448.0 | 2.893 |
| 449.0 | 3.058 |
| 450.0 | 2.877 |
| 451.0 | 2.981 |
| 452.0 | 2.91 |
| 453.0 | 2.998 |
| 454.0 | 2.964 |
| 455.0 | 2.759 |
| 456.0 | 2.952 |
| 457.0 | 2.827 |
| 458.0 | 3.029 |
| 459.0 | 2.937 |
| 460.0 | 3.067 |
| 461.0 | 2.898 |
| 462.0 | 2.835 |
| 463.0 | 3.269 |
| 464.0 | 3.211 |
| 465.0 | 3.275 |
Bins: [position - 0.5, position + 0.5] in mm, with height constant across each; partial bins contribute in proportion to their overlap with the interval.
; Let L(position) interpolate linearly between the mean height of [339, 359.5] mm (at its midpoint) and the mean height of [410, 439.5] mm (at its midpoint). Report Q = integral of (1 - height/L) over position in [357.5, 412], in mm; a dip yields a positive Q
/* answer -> -1.7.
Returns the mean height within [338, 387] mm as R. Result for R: 3.29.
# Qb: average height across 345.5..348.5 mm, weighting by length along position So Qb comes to 3.27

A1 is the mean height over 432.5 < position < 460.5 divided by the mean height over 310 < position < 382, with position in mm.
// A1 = 0.90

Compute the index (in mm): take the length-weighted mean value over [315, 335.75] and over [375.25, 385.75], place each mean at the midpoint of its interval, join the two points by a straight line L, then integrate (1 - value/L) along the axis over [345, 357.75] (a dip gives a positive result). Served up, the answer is 0.7 mm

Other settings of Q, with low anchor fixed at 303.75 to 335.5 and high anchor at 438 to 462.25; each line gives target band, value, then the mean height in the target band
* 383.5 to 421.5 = 1.2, 3.19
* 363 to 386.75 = 0.8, 3.33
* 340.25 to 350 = 1.0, 3.24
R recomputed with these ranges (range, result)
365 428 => 3.23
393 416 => 3.18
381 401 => 3.28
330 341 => 3.27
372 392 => 3.35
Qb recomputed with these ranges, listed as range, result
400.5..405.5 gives 3.18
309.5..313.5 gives 4.13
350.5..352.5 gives 3.2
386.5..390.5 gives 3.32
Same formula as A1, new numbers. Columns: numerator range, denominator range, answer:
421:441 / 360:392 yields 0.93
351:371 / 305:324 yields 0.83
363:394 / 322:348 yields 1.00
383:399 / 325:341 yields 0.98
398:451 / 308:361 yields 0.90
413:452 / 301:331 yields 0.79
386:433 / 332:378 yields 0.96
